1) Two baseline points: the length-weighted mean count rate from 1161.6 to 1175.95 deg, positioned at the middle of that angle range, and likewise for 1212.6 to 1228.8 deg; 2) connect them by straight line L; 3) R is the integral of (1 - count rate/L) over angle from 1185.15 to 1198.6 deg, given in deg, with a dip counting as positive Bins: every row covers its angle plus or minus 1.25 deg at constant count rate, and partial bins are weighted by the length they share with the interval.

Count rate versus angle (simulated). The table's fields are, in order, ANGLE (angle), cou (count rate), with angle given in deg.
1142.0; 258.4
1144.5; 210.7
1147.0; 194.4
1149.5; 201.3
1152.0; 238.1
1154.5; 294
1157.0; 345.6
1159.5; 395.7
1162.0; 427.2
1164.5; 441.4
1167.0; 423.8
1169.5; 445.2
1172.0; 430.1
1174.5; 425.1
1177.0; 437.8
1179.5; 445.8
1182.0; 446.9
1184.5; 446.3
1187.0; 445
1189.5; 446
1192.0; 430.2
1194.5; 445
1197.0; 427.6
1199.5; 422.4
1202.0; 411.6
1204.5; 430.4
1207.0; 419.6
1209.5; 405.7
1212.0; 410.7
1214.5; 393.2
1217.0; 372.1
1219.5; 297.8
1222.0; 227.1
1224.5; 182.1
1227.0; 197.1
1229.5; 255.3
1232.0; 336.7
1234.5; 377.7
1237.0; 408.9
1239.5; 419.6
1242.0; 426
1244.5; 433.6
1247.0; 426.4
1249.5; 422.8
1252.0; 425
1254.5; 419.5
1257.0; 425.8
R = -2.7 deg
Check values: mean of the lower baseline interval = 433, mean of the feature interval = 439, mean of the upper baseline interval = 283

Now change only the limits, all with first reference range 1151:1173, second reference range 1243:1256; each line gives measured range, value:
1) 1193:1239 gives 5.7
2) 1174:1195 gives -2.5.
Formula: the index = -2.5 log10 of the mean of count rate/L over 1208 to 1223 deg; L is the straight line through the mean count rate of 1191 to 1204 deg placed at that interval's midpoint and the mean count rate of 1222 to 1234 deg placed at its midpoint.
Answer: -0.09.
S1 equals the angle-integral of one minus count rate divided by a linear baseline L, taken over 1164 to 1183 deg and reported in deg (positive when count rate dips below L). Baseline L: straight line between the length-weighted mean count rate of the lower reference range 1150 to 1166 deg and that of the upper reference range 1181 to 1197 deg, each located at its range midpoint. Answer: -1.97 deg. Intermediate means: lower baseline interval 351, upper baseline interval 442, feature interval 437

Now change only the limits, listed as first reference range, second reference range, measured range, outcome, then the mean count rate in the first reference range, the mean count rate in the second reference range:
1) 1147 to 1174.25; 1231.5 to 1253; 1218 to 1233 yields 5.63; 359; 411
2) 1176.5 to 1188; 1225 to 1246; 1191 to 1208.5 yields -0.52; 445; 351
